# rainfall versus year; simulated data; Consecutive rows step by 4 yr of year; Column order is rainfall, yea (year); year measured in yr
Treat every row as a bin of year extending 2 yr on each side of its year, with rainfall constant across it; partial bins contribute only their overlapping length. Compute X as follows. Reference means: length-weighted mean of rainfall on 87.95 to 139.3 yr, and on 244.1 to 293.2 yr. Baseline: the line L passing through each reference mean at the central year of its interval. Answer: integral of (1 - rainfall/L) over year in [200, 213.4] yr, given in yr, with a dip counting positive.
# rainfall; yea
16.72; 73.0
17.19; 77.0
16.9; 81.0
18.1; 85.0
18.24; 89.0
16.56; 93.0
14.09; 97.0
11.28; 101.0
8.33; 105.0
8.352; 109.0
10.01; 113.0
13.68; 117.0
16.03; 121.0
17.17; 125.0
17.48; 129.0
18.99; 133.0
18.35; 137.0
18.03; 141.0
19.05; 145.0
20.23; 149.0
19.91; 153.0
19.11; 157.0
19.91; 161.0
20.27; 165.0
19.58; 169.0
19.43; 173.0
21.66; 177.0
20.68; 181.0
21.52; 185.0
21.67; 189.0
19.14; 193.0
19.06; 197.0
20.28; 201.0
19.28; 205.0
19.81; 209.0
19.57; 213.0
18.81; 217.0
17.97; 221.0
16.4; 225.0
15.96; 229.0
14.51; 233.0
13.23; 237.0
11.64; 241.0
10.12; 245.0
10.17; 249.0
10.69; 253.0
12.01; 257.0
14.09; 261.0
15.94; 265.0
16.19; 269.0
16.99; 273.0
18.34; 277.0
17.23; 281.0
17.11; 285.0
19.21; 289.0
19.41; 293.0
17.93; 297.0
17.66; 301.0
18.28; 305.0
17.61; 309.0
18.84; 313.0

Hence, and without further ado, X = -4.4 yr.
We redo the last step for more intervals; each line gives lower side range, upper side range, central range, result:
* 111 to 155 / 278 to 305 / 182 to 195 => -2.4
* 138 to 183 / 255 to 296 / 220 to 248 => 6.0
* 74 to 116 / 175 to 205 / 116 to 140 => -1.3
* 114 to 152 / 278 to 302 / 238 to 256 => 7.1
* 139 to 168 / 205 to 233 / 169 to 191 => -2.3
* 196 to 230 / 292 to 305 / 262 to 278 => 1.5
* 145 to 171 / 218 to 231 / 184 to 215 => -3.4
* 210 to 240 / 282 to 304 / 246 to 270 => 6.2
